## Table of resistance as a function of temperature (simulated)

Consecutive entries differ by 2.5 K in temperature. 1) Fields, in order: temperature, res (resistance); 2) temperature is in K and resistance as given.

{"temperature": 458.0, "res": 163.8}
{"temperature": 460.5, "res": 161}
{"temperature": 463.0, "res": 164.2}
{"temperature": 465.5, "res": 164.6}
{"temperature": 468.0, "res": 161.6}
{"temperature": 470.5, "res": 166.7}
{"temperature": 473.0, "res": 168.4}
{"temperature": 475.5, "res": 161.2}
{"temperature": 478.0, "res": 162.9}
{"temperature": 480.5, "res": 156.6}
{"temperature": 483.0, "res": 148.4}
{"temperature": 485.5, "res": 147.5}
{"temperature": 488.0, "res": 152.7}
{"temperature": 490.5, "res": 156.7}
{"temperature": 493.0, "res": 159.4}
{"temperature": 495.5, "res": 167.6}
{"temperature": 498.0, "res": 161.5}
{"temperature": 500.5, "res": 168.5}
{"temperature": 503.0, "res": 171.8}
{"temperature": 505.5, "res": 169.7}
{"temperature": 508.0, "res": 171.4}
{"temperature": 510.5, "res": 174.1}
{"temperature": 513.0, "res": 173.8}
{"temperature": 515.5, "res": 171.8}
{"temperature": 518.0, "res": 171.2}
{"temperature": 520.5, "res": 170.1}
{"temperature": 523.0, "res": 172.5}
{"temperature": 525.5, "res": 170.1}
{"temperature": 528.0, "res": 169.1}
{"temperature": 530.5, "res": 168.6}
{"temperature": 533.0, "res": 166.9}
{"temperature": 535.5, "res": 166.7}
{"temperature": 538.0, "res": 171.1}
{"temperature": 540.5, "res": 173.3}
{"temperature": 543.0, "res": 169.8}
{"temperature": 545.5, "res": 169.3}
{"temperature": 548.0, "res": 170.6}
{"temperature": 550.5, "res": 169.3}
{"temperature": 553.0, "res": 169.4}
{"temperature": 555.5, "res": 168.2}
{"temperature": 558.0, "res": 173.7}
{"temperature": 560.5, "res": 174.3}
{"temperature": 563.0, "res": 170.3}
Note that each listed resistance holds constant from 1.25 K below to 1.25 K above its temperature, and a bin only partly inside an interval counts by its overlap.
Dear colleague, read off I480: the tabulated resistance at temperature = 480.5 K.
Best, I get 156.6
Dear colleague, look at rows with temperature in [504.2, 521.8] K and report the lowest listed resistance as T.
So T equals 169.7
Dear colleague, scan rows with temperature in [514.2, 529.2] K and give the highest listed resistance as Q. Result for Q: 172.5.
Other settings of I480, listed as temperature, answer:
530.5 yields 168.6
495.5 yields 167.6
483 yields 148.4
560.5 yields 174.3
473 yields 168.4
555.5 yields 168.2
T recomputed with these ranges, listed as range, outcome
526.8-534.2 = 166.9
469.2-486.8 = 147.5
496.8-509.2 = 161.5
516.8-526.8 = 170.1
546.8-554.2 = 169.3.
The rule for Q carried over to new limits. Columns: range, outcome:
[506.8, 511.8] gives 174.1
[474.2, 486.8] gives 162.9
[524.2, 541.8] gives 173.3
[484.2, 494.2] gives 159.4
